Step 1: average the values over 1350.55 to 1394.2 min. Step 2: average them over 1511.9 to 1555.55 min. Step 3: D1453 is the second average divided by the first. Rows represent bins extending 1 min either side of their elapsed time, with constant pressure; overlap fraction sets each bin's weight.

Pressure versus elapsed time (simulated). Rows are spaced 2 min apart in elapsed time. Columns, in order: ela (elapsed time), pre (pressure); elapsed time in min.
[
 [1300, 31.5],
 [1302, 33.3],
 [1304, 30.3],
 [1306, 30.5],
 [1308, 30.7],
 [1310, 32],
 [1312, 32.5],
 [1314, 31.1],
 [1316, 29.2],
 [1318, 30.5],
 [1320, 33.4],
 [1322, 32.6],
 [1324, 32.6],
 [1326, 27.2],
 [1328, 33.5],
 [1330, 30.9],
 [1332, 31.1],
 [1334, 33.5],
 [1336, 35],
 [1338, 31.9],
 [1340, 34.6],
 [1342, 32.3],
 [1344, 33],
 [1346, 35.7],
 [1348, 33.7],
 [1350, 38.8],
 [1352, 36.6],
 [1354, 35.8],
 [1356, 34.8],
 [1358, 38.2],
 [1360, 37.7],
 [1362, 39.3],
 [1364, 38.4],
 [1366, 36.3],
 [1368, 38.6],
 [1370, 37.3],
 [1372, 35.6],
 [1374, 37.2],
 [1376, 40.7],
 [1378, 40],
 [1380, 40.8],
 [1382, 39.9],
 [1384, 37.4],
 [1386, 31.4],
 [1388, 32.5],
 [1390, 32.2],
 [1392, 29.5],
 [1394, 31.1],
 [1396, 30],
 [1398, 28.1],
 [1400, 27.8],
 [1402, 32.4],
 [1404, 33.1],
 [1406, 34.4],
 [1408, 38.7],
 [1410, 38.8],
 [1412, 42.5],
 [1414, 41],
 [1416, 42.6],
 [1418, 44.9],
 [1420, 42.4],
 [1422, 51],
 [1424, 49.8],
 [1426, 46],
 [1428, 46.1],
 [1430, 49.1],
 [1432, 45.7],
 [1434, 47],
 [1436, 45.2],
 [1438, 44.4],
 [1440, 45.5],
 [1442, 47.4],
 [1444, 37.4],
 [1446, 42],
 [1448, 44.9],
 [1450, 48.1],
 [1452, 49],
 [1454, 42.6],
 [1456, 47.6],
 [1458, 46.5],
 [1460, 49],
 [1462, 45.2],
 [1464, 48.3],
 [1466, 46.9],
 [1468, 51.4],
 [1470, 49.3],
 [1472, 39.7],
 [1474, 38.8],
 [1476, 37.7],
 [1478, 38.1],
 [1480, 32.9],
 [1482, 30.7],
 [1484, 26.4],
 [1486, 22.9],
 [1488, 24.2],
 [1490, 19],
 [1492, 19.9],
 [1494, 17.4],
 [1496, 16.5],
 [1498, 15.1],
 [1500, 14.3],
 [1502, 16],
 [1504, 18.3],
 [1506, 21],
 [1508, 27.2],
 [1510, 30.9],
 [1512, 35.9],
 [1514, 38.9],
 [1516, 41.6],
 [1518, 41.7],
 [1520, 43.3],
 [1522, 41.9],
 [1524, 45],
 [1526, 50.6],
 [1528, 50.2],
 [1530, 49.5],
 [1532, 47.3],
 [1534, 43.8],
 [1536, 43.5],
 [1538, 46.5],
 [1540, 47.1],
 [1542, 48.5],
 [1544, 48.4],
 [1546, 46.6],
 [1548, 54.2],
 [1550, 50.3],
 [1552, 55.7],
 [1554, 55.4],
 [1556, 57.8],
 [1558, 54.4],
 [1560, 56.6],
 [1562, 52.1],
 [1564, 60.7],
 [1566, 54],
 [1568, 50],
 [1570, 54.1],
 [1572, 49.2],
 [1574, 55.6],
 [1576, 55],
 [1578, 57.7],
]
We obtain 1.29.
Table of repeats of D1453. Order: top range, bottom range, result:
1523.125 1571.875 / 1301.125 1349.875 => 1.58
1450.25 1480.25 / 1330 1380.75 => 1.23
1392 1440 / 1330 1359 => 1.17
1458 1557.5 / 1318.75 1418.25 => 1.09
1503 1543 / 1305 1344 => 1.27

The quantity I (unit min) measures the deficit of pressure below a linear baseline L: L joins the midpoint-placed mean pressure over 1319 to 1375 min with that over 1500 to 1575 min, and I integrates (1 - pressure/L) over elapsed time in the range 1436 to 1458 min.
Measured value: -2.6 min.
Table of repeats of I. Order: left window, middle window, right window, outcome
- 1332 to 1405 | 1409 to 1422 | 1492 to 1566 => -2.10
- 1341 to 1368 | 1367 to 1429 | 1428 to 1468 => 4.56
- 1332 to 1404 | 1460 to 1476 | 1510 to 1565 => -1.00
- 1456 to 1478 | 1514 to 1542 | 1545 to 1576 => 2.97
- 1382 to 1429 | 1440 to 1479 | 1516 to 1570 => -2.24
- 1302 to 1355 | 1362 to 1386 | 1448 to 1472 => -0.29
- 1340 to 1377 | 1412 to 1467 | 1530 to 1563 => -4.05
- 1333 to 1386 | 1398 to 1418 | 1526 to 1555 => 1.60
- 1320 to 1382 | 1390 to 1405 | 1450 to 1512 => 1.82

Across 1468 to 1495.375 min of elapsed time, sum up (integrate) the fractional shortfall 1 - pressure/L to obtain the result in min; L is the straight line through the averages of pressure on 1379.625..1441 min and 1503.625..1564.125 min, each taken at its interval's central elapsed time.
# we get 7.4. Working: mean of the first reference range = 39.4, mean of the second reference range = 45.4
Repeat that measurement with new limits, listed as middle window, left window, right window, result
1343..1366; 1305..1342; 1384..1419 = -2.4 min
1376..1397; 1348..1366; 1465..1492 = 1.0 min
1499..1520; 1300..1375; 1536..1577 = 8.3 min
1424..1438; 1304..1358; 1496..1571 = -3.2 min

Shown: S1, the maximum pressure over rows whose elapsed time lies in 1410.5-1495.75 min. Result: 51.4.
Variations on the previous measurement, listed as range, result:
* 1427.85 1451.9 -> 49.1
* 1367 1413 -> 42.5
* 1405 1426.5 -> 51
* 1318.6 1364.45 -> 39.3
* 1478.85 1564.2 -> 60.7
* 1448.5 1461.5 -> 49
